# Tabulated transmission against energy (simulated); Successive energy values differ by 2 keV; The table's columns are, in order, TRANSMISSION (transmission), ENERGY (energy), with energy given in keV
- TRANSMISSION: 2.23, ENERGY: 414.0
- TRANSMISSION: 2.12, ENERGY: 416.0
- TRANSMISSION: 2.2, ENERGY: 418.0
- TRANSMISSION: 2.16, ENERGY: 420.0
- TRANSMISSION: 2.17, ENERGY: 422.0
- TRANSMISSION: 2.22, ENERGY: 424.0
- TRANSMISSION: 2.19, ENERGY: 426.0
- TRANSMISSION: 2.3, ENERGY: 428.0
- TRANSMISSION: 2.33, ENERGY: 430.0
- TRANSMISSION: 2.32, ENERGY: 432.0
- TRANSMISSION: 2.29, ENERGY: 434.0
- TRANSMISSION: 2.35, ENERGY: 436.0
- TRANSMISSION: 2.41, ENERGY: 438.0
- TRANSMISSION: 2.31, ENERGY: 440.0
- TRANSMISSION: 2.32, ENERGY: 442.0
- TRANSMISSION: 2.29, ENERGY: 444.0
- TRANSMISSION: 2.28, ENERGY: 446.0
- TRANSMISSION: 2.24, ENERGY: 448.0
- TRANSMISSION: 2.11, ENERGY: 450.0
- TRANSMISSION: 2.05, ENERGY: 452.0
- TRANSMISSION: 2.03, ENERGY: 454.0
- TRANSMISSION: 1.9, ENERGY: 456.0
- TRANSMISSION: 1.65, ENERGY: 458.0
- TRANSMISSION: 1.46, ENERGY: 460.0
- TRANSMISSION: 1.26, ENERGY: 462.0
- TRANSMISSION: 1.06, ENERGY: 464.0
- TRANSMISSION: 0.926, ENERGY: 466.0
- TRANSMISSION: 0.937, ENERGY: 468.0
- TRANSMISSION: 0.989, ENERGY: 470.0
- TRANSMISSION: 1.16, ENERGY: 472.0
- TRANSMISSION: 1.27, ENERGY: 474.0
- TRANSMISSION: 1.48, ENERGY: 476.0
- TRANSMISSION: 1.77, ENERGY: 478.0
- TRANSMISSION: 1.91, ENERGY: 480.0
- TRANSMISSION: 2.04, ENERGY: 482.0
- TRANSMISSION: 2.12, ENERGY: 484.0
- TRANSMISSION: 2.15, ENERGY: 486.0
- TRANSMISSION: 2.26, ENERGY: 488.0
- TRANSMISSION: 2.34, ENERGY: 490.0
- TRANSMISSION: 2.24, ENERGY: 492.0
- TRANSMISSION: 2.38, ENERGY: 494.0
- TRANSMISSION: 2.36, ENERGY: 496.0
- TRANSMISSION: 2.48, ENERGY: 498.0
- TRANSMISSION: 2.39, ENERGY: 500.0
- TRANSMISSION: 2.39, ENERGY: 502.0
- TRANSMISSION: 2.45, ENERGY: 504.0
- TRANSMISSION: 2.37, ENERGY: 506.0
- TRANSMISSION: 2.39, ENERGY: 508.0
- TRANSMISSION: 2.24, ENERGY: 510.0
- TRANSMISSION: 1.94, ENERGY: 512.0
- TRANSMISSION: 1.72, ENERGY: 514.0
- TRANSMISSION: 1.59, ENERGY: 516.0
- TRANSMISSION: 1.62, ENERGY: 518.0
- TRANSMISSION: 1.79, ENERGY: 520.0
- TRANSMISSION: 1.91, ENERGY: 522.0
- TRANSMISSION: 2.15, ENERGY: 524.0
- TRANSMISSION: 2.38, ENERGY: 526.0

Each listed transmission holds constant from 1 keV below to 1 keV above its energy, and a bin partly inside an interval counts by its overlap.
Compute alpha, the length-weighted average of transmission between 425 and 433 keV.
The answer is 2.29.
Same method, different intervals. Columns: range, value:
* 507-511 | 2.32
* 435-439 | 2.38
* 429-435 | 2.31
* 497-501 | 2.44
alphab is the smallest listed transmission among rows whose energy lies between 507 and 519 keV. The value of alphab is 1.59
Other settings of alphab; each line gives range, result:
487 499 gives 2.24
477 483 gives 1.77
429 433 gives 2.32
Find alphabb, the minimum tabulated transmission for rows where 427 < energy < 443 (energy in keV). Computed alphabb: 2.29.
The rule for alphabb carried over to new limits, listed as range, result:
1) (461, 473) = 0.926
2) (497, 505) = 2.39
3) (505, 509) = 2.37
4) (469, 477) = 0.989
